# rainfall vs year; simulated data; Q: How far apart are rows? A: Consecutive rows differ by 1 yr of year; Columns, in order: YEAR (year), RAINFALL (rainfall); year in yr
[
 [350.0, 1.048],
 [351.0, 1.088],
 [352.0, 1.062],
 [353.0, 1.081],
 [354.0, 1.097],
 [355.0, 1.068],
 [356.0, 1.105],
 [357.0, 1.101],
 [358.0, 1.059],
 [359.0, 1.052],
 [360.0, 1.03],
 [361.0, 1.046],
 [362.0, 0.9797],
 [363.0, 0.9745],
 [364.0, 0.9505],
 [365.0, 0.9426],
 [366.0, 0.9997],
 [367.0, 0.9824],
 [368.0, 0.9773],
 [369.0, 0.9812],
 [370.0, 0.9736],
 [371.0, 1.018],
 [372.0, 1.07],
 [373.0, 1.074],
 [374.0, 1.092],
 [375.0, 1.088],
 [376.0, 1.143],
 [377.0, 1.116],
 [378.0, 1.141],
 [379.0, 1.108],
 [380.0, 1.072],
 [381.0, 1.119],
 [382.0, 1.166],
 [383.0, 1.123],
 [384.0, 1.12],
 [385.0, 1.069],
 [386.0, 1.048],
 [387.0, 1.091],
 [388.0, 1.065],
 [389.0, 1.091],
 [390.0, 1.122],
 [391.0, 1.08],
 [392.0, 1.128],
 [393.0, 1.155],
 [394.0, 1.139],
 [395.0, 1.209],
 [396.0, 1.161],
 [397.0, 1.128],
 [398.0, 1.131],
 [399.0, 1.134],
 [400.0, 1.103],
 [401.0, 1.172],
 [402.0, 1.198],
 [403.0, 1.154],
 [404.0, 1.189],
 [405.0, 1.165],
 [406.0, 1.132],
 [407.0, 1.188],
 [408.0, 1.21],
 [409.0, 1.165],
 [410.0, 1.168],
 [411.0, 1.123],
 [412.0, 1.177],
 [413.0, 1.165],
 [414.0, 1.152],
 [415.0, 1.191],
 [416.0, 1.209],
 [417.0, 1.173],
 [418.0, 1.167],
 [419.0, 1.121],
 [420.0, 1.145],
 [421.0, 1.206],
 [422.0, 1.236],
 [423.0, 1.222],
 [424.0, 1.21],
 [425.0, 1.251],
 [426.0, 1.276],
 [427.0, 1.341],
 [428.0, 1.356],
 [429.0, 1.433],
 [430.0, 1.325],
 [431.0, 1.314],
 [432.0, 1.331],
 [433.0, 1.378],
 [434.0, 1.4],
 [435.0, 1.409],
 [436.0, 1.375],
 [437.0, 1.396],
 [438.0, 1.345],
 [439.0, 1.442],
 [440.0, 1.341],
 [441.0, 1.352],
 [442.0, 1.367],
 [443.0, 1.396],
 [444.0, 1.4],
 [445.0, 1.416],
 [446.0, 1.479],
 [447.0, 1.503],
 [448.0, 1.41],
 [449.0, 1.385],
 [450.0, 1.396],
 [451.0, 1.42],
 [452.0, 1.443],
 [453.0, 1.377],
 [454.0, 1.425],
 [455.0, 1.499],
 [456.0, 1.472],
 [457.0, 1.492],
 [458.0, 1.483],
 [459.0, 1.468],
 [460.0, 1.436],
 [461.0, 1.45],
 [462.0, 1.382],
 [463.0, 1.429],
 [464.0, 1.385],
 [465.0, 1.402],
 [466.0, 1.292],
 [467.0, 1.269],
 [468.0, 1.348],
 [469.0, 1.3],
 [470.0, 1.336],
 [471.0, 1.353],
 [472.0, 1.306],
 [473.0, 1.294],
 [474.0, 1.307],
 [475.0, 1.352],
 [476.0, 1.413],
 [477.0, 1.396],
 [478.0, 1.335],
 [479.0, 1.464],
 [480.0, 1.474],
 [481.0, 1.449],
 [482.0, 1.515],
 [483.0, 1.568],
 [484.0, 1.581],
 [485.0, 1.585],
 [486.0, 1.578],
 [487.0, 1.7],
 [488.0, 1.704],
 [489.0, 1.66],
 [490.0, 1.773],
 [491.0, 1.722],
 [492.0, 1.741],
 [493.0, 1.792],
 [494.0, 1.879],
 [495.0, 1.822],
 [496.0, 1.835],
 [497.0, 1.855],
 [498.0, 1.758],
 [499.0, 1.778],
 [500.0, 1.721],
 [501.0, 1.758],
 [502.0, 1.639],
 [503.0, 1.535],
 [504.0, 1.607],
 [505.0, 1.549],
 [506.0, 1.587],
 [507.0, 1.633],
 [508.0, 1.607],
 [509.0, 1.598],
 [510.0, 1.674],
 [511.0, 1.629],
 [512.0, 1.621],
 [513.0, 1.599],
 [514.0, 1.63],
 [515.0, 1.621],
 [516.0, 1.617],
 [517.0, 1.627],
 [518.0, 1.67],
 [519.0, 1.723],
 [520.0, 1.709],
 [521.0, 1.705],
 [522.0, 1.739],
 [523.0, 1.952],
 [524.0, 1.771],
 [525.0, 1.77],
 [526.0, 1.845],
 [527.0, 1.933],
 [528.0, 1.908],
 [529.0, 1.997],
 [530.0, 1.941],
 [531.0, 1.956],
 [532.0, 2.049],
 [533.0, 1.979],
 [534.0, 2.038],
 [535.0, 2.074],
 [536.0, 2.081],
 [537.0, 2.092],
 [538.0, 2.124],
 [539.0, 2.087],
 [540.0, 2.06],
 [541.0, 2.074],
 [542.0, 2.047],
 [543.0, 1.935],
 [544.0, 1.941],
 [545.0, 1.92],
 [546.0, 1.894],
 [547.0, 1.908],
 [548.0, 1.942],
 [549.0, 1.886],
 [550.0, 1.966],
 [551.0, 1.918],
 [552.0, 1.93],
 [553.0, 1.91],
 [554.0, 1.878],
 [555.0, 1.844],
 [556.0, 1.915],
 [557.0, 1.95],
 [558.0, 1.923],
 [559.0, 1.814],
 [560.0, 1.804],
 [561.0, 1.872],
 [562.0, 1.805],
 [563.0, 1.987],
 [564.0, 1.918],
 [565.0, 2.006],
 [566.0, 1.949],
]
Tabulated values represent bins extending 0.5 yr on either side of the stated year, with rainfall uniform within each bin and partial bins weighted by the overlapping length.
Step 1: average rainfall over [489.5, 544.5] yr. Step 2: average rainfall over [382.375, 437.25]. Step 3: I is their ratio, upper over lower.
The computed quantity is 1.51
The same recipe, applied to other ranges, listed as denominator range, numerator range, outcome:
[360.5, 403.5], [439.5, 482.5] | 1.29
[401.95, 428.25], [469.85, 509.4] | 1.33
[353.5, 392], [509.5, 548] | 1.76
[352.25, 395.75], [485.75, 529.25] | 1.60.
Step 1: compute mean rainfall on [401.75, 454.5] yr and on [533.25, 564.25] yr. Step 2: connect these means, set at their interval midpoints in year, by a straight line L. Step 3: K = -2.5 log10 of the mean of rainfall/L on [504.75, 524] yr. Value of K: 0.07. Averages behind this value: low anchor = 1.29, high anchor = 1.95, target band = 1.66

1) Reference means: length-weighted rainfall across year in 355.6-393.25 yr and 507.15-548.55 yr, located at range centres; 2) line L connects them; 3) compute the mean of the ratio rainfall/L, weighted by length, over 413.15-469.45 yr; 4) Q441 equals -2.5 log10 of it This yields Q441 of 0.05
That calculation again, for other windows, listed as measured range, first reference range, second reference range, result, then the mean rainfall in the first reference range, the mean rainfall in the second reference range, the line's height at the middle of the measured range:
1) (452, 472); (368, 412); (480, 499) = 0.10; 1.12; 1.69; 1.53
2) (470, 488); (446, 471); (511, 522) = 0.03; 1.41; 1.66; 1.5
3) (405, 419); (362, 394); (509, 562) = 0.06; 1.07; 1.87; 1.24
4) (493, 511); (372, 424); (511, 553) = 0.01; 1.14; 1.88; 1.72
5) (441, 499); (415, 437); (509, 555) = 0.02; 1.28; 1.87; 1.53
